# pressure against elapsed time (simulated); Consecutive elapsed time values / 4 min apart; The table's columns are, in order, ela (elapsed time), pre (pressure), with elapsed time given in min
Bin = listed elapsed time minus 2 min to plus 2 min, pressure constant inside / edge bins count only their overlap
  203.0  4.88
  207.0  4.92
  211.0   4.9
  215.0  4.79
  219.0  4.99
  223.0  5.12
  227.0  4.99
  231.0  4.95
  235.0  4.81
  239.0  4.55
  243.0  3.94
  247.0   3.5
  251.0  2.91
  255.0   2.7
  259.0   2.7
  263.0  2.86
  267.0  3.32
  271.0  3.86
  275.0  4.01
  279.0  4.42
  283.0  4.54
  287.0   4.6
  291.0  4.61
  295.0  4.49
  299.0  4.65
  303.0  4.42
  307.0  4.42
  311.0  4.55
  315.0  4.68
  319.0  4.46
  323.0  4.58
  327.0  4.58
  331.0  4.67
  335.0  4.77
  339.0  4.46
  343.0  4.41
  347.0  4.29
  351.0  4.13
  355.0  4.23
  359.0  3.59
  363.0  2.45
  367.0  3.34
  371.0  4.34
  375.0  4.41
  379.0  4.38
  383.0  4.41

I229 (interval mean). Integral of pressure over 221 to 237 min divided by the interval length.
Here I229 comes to 4.97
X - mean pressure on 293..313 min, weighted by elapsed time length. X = 4.51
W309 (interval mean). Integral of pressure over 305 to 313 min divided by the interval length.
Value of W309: 4.48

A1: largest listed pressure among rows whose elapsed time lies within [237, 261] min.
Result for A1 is 4.55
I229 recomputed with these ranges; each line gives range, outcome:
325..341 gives 4.62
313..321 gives 4.57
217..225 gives 5.05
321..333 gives 4.61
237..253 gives 3.72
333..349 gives 4.48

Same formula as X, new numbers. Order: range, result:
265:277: 3.73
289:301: 4.58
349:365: 3.6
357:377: 3.63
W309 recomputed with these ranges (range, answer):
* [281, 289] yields 4.57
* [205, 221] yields 4.9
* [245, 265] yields 2.93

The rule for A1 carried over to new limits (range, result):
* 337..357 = 4.46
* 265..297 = 4.61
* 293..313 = 4.65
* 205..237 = 5.12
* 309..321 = 4.68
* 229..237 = 4.95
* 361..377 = 4.41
